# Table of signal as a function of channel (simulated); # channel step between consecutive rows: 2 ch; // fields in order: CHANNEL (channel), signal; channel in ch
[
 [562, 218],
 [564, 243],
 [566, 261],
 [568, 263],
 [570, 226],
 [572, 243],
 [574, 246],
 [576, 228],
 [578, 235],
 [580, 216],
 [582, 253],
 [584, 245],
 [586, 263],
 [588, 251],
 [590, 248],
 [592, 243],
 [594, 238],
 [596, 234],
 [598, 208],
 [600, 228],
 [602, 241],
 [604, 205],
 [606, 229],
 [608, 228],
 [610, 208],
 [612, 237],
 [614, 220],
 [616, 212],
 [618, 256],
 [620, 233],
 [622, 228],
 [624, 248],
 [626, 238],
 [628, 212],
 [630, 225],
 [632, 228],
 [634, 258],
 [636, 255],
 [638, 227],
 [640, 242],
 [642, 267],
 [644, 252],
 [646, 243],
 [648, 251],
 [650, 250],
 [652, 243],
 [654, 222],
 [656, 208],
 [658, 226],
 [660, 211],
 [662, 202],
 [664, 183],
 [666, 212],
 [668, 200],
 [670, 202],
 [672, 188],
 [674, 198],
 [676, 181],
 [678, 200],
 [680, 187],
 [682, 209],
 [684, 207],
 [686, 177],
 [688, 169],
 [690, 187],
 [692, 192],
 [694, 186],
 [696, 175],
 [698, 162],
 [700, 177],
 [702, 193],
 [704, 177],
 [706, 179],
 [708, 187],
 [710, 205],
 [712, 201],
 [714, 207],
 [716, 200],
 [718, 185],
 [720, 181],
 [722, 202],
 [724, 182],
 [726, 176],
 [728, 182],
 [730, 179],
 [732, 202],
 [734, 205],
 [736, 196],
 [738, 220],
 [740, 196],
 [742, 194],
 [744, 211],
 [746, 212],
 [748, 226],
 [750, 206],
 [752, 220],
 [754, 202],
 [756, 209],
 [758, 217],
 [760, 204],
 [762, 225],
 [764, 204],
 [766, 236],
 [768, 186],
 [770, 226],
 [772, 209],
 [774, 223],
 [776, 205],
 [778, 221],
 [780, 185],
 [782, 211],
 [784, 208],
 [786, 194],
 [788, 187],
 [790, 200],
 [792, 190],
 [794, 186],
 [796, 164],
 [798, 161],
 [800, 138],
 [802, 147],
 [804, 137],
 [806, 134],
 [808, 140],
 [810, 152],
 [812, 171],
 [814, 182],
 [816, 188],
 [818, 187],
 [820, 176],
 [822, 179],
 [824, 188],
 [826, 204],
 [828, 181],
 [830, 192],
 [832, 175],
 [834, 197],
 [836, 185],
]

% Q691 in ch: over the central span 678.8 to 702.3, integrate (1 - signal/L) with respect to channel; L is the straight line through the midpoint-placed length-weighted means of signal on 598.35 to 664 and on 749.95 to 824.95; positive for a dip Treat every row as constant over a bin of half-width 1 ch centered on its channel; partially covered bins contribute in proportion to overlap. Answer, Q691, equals 3.3 ch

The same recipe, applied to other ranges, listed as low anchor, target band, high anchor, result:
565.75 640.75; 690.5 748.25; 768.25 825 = 3.0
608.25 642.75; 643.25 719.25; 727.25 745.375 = 5.7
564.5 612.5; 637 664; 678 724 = -2.8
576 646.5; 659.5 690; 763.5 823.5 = 3.3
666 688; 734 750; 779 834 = -1.9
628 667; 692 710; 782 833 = 2.6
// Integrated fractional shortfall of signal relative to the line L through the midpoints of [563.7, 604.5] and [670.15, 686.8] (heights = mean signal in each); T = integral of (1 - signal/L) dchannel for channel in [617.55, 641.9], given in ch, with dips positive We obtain -2.3 ch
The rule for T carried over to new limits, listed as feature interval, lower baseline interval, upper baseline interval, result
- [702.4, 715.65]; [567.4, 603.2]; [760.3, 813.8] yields 0.9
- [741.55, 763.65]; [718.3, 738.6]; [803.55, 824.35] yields -3.2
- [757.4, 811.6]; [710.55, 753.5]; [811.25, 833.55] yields 0.8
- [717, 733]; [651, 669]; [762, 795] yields 1.7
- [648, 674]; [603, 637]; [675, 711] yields -0.9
